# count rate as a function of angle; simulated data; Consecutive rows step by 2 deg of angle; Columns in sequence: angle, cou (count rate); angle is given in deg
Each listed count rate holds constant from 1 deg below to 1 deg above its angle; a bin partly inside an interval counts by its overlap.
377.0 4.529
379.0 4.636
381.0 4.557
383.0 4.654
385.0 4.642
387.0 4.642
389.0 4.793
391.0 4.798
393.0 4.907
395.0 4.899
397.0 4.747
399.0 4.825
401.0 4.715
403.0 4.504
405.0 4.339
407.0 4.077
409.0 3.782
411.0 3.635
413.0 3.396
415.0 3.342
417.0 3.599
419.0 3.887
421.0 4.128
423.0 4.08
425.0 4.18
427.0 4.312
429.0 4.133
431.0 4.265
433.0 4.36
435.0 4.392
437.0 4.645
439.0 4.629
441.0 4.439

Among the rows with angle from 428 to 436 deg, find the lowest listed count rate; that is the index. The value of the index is 4.133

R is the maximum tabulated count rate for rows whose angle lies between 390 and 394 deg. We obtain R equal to 4.907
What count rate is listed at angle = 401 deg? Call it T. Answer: 4.715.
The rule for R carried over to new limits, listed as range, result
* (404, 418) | 4.339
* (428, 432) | 4.265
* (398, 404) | 4.825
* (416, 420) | 3.887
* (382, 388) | 4.654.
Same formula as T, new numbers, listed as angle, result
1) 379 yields 4.636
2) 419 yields 3.887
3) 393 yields 4.907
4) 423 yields 4.08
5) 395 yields 4.899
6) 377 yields 4.529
